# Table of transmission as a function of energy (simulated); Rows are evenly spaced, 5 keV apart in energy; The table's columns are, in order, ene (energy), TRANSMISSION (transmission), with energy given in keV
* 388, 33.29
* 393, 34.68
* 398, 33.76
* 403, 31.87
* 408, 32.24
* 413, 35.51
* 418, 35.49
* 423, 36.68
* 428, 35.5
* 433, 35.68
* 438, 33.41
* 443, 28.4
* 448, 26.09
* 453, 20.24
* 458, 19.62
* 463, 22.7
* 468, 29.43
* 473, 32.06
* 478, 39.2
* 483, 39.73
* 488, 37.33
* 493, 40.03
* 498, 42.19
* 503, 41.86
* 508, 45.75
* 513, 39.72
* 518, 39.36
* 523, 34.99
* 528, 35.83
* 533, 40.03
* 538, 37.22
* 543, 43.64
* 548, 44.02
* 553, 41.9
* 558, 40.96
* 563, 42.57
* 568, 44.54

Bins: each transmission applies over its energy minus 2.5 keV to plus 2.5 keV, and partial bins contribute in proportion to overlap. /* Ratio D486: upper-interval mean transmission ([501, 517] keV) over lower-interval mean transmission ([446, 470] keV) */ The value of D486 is 1.80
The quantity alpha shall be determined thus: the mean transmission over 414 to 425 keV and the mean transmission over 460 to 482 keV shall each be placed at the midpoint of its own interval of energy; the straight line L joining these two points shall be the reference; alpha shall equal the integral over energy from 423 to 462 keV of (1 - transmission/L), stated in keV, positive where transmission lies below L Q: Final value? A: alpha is 6.1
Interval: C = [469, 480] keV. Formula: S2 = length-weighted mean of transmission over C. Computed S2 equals 34.6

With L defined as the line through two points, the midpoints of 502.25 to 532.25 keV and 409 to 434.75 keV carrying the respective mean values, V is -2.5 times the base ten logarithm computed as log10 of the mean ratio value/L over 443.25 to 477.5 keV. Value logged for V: 0.39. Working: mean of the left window 35.6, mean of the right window 39.5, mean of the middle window 26.1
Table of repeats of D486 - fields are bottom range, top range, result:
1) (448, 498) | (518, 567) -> 1.28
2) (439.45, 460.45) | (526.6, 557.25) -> 1.69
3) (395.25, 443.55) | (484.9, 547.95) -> 1.17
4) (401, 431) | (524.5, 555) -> 1.16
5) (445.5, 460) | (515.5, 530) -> 1.67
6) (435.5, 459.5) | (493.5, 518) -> 1.62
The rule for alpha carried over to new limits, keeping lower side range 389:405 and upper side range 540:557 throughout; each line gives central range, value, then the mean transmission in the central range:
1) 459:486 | 4.4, 32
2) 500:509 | -0.7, 43.4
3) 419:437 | -0.2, 35.7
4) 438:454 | 4.3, 26.7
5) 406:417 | 0.1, 34.2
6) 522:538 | 1.7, 37.2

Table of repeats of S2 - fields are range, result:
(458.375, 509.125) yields 36.1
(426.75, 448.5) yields 32.1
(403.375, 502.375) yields 32.9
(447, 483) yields 28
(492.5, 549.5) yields 40.3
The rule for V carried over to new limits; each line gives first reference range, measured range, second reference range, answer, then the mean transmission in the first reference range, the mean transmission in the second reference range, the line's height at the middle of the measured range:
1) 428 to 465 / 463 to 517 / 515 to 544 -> -0.15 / 27.2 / 38.3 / 33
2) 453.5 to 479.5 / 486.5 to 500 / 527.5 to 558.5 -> -0.23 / 27.6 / 40.8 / 32.2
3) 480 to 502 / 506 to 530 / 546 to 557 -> 0.06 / 39.9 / 42.6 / 41.1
